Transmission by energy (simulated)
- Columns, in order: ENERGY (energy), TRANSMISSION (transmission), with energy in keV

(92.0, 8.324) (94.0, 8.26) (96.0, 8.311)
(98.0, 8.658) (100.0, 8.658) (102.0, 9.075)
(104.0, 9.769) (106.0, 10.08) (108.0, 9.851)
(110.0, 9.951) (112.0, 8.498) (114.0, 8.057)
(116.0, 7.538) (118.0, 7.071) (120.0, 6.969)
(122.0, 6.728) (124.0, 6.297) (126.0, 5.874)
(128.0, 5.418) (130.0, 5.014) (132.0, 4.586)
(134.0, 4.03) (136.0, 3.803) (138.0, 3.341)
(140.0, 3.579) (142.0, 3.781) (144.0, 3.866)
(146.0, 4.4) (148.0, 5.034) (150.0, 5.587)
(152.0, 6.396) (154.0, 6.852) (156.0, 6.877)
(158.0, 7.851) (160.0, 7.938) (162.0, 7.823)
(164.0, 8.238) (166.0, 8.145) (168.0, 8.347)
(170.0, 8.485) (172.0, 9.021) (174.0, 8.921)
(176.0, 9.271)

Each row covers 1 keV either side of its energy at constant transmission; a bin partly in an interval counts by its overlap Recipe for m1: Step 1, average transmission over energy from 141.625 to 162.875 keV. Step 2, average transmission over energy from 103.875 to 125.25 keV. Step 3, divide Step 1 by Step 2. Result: 0.7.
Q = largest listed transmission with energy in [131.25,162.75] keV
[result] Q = 7.938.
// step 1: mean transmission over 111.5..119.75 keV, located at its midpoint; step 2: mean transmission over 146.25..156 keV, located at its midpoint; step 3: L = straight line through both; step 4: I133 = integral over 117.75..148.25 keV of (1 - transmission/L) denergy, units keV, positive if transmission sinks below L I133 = 8.6 keV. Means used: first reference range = 7.67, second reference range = 5.94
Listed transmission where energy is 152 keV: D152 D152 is 6.396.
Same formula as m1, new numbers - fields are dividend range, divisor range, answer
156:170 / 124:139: 1.70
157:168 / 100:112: 0.84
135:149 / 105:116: 0.44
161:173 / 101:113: 0.87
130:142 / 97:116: 0.44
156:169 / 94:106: 0.89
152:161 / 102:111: 0.74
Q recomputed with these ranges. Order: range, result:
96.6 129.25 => 10.08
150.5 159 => 7.851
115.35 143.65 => 7.538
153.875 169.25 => 8.347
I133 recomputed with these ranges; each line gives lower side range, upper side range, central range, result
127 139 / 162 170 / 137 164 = 3.4 keV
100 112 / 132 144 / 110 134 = 0.4 keV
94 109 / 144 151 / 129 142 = 4.2 keV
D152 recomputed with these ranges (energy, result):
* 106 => 10.08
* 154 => 6.852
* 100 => 8.658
